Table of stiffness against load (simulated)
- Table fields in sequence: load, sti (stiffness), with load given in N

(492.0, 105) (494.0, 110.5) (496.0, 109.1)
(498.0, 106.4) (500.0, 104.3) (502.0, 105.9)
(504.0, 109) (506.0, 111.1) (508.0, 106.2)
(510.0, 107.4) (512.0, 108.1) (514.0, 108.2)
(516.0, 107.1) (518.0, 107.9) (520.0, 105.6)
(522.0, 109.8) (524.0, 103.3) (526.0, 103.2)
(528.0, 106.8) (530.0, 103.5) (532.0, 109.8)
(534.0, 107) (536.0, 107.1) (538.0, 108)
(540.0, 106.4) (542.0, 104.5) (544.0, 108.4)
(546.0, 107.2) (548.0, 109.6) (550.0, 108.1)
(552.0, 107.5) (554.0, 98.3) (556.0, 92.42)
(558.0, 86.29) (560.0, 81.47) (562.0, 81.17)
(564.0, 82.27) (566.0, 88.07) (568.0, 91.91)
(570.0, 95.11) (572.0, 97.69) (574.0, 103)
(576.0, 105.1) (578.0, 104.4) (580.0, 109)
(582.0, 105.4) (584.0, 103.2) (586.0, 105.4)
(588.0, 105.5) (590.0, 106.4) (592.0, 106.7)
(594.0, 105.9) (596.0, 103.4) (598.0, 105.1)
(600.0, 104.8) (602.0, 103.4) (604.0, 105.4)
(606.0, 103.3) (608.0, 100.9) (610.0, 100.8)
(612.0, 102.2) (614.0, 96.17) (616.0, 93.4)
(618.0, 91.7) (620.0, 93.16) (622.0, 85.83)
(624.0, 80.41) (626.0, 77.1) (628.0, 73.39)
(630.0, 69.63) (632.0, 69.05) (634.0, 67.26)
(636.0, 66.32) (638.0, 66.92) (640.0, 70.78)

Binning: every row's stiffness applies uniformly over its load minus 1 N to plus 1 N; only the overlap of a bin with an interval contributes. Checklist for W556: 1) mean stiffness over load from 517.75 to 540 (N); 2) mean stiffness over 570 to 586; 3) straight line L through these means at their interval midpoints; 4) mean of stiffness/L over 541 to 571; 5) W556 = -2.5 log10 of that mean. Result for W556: 0.09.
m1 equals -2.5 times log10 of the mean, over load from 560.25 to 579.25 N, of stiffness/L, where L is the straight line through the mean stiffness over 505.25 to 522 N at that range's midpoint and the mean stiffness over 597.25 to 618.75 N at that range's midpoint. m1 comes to 0.10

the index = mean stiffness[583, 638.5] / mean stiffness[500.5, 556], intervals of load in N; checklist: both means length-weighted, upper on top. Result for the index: 0.9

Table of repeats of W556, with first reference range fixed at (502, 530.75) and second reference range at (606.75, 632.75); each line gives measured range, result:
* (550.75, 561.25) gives 0.07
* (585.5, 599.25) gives -0.14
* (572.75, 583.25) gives -0.11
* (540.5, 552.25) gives -0.06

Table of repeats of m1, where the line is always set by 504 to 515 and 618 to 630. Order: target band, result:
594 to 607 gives -0.195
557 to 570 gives 0.117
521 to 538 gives -0.029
